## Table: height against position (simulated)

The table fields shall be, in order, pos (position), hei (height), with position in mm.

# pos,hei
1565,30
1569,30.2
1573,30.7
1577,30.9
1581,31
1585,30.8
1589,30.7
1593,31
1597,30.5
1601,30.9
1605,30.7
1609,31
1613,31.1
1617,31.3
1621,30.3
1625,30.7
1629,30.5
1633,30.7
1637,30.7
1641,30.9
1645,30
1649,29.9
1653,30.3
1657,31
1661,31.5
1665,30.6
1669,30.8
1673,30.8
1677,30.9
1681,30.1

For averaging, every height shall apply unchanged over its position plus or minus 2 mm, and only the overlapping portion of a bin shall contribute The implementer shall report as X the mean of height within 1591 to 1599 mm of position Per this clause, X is 30.8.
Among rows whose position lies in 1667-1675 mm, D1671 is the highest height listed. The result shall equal 30.8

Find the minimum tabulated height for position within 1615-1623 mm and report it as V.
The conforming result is 30.3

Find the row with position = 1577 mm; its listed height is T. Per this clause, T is 30.9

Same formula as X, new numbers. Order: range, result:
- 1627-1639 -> 30.6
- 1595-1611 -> 30.8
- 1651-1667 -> 30.9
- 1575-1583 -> 30.9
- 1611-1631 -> 30.8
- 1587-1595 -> 30.9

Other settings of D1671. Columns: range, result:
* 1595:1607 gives 30.9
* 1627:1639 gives 30.7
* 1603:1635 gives 31.3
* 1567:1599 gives 31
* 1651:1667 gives 31.5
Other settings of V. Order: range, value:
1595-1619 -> 30.5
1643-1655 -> 29.9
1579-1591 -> 30.7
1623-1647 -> 30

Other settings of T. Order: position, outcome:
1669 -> 30.8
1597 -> 30.5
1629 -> 30.5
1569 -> 30.2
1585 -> 30.8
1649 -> 29.9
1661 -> 31.5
